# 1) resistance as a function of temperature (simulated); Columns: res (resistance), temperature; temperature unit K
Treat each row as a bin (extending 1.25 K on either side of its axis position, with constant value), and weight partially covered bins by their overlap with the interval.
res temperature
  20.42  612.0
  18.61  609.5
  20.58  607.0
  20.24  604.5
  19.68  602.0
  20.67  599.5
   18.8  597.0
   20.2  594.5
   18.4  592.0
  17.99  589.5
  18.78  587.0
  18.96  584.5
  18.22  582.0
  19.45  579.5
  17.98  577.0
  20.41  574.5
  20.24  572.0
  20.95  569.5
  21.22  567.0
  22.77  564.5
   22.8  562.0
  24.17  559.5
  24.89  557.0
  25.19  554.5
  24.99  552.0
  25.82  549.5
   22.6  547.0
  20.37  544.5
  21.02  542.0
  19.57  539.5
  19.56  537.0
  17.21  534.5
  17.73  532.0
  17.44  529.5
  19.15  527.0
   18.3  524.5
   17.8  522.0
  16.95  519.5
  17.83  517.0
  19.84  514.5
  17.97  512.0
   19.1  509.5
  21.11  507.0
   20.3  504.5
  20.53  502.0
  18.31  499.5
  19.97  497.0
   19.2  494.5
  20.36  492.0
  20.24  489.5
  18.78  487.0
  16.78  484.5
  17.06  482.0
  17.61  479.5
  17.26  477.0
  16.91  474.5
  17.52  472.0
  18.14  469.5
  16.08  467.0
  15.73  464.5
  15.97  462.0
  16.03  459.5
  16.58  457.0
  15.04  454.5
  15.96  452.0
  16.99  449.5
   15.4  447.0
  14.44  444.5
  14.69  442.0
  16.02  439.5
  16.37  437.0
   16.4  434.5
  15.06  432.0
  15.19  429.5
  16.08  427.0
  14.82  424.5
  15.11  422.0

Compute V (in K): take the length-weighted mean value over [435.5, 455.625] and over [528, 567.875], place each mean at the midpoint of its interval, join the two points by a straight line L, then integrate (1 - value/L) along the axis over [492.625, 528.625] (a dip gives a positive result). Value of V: 0.8 K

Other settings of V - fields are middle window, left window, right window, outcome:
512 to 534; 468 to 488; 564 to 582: 0.8 K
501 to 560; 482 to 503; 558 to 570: 1.8 K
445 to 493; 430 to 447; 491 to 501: 1.6 K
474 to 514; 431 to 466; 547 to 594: -2.4 K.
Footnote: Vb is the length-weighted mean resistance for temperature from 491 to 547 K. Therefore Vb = 19.1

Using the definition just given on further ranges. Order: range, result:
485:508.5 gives 19.8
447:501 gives 17.4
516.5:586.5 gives 20.5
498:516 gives 19.6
